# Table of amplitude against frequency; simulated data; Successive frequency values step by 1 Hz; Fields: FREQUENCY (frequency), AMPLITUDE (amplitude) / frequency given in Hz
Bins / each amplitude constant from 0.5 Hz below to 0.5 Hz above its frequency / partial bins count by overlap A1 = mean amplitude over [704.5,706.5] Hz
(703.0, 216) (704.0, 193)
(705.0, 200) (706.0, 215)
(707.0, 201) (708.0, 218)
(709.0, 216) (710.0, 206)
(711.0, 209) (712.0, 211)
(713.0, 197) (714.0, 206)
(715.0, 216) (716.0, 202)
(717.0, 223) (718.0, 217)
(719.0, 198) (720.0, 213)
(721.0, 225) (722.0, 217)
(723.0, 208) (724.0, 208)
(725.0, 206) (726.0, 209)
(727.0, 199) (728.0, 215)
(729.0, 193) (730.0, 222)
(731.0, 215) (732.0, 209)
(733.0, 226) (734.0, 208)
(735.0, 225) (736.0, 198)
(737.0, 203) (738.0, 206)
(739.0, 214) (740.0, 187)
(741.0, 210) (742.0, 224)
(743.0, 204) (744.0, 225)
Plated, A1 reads 208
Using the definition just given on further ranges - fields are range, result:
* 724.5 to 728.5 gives 207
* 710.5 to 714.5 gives 206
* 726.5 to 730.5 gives 207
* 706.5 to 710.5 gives 210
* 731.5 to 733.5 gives 218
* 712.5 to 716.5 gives 205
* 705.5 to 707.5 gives 208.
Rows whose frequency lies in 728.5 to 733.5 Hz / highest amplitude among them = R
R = 226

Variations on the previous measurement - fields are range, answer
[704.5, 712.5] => 218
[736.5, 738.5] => 206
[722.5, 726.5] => 209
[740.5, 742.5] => 224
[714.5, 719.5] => 223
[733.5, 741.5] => 225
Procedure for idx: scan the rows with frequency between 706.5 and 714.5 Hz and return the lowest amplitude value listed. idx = 197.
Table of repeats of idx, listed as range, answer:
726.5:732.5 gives 193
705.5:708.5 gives 201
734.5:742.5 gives 187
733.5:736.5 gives 198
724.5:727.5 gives 199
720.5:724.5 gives 208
